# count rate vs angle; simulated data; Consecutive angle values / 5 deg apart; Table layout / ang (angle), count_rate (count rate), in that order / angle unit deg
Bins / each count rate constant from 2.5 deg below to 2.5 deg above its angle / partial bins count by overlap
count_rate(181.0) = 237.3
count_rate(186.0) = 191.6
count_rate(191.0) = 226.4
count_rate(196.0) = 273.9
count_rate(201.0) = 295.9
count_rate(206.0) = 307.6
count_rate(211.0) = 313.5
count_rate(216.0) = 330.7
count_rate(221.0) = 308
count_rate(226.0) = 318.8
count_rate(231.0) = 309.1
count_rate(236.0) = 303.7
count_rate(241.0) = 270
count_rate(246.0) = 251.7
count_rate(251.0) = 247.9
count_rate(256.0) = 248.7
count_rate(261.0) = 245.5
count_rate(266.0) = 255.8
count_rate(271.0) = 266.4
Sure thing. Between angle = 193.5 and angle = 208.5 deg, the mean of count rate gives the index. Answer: 292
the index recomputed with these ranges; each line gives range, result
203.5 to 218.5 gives 317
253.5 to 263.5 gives 247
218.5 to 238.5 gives 310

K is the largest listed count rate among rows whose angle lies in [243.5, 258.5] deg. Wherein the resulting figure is 251.7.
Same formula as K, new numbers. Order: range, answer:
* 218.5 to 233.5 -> 318.8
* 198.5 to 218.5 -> 330.7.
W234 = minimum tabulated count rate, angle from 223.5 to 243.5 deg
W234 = 270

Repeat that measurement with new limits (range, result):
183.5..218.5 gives 191.6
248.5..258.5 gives 247.9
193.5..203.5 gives 273.9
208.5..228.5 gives 308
